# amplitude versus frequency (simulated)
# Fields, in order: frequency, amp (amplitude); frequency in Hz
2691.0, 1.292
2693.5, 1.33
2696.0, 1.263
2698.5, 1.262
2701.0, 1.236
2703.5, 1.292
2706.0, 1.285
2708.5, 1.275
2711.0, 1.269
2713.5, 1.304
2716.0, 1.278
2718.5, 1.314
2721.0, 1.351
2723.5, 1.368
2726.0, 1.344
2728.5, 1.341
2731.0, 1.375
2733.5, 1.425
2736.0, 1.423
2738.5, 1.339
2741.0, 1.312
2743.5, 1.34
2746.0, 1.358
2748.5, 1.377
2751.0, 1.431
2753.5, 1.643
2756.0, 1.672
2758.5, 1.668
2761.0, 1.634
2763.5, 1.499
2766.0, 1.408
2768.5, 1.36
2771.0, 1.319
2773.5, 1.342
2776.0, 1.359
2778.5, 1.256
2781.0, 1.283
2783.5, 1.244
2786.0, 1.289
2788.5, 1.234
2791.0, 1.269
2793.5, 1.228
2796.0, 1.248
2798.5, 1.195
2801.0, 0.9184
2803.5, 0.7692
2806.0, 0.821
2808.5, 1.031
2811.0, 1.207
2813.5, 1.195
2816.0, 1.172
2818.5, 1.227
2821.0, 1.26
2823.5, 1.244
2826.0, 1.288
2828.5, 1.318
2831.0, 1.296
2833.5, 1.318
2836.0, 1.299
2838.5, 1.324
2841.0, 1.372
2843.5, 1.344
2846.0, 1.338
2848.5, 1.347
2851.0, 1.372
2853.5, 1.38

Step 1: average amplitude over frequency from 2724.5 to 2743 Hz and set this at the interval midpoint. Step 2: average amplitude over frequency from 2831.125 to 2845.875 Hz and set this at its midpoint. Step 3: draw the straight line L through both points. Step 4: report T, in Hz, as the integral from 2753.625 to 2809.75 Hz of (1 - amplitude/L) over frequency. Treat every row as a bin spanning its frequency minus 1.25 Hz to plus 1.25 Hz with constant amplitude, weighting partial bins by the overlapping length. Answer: 2.79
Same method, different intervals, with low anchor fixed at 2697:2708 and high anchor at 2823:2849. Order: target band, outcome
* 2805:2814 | 1.72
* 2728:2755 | -2.47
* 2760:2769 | -1.31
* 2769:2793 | 0.17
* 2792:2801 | 0.84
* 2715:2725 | -0.42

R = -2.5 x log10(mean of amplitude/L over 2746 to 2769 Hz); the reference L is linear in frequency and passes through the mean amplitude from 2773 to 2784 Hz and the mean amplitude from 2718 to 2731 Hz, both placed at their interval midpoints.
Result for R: -0.15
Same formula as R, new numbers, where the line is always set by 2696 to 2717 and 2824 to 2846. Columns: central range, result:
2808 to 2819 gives 0.12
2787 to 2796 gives 0.05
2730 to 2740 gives -0.09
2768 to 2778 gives -0.03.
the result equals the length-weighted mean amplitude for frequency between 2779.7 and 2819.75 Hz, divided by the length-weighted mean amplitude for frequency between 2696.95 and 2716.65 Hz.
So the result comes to 0.90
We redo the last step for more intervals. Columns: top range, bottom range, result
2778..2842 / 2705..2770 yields 0.86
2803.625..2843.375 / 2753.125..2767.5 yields 0.77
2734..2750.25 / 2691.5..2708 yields 1.07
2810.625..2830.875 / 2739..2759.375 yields 0.85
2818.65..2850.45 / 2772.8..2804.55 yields 1.09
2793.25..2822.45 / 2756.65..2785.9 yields 0.79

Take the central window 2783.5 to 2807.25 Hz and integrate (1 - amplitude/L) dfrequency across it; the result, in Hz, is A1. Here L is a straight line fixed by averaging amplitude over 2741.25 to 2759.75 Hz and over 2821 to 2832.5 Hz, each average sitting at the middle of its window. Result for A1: 4.4 Hz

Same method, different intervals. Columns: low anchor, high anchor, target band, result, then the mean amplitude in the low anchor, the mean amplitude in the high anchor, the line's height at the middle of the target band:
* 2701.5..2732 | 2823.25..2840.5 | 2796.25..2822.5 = 4.4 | 1.31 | 1.3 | 1.31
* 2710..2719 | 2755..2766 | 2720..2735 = 0.1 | 1.29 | 1.59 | 1.38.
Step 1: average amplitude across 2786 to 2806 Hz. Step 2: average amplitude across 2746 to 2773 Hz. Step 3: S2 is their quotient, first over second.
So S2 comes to 0.7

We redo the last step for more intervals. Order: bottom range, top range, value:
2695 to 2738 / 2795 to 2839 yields 0.89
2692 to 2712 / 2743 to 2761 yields 1.19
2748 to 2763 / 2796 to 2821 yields 0.68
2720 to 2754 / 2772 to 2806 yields 0.86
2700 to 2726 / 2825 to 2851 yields 1.02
